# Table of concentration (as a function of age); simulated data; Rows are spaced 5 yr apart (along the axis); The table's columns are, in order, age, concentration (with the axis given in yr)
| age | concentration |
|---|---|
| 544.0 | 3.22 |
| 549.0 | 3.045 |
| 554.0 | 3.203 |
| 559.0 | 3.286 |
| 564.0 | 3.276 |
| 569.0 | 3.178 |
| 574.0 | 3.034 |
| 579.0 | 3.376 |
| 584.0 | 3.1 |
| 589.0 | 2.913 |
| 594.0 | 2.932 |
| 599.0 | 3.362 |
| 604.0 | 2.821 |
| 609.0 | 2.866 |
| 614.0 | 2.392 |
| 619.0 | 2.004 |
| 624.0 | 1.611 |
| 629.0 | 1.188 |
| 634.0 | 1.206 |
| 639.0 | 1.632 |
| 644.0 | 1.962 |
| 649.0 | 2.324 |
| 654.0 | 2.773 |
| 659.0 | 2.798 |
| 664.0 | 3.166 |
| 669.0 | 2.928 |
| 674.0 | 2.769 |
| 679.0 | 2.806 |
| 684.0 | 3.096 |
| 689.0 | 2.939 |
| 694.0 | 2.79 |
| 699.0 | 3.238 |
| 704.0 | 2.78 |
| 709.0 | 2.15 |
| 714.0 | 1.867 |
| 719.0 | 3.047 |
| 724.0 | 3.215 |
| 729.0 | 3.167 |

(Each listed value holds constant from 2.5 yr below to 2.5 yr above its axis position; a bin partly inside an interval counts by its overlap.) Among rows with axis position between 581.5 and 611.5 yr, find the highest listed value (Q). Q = 3.362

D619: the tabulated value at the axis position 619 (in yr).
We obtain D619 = 2.004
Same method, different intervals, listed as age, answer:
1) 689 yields 2.939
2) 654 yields 2.773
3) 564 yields 3.276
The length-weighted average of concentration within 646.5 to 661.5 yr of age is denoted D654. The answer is 2.63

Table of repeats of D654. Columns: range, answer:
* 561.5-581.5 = 3.22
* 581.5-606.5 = 3.03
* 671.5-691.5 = 2.9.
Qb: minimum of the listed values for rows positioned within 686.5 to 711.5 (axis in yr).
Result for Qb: 2.15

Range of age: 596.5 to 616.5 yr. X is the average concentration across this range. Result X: 2.86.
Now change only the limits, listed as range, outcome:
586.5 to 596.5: 2.92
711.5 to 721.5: 2.46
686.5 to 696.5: 2.86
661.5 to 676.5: 2.95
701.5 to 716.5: 2.27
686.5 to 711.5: 2.78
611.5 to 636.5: 1.68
